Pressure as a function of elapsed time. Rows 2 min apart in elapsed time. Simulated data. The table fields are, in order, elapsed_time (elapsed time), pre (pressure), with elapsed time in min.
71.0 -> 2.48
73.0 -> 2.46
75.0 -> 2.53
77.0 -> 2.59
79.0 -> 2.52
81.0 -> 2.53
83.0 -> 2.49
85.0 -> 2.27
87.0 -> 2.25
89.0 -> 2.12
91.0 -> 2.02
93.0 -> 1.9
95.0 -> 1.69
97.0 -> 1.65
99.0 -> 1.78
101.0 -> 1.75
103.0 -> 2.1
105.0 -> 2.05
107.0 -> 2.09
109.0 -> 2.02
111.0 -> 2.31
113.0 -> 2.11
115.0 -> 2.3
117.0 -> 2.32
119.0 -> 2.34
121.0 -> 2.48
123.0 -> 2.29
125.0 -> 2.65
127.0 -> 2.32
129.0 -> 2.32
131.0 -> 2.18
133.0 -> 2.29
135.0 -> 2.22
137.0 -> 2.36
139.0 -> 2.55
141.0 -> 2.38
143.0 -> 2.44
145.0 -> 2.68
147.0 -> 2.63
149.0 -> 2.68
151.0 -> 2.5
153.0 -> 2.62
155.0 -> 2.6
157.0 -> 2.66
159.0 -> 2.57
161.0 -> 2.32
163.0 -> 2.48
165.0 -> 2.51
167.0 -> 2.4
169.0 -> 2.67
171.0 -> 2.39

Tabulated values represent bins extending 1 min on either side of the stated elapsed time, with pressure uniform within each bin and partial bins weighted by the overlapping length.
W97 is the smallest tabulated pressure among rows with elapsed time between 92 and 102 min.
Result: 1.65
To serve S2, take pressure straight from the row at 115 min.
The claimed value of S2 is 2.3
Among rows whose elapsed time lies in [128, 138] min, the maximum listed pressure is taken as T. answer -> 2.36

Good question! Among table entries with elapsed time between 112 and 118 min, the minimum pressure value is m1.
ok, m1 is 2.11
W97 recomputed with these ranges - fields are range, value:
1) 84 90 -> 2.12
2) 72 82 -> 2.46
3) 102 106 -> 2.05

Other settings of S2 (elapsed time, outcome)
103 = 2.1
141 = 2.38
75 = 2.53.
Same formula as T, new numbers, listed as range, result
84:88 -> 2.27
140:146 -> 2.68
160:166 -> 2.51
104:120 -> 2.34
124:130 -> 2.65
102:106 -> 2.1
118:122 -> 2.48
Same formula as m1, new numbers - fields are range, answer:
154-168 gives 2.32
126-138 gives 2.18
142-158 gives 2.44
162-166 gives 2.48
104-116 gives 2.02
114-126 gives 2.29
